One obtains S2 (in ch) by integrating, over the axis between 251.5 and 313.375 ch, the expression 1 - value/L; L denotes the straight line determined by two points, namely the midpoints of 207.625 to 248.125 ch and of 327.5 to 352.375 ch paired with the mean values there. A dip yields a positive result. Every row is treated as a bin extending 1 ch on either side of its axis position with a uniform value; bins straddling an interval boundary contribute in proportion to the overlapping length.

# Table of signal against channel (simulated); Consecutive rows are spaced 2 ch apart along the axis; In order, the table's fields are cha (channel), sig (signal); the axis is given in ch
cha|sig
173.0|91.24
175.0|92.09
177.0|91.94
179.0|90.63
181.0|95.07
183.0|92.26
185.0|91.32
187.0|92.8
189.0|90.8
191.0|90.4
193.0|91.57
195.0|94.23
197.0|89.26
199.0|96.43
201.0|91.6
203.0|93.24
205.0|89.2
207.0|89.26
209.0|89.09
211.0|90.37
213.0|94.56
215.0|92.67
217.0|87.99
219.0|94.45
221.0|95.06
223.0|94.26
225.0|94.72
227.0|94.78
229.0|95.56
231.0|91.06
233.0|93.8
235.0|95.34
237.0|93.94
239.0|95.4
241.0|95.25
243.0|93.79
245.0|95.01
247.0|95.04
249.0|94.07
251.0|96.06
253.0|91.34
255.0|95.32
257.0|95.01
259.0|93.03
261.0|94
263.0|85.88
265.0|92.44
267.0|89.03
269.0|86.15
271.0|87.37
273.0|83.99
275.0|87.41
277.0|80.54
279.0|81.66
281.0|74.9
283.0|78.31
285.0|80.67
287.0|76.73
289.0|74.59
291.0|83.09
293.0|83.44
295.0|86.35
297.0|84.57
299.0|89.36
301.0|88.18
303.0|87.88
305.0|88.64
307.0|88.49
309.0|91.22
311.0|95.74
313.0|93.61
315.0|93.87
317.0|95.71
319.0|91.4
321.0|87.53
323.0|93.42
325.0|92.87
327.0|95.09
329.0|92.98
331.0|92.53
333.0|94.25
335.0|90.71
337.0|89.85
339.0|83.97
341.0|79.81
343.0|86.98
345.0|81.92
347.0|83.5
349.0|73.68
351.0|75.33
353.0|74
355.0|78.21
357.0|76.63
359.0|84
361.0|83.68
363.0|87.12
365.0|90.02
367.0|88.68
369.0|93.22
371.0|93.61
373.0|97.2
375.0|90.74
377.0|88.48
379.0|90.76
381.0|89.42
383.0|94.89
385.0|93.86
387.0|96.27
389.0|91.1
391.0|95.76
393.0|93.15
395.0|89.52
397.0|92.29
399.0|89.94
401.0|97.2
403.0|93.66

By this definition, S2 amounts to 2.0 ch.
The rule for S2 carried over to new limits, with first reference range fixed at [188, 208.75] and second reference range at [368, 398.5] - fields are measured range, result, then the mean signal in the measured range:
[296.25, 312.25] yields 0.5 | 89.4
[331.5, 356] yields 2.5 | 82.9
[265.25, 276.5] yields 0.6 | 86.9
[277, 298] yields 2.7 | 80.4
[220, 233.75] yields -0.4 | 94.2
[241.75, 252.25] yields -0.3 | 94.7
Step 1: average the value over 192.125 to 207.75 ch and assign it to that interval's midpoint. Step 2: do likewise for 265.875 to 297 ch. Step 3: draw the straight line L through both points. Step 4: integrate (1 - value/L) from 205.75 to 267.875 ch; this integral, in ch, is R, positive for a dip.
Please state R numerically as -4.0 ch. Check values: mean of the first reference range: 91.9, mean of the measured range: 93.1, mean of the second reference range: 82.4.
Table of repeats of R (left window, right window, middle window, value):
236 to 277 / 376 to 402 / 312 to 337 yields -0.2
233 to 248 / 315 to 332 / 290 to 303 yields 1.0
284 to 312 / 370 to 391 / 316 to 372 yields 1.7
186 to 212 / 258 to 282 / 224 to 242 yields -1.1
